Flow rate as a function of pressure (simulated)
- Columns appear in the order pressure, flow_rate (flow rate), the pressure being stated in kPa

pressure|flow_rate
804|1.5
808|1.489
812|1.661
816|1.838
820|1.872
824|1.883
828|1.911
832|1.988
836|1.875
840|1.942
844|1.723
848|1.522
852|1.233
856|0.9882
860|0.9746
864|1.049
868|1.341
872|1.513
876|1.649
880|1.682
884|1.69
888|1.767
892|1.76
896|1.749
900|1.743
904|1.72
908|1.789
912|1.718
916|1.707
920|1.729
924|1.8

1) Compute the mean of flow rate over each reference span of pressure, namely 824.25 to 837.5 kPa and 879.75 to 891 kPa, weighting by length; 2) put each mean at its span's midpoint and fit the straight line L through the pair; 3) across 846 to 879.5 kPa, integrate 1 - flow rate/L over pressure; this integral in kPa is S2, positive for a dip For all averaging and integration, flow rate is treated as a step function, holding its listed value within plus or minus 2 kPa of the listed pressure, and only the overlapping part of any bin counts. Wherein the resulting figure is 9.3 kPa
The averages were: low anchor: 1.92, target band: 1.3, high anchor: 1.72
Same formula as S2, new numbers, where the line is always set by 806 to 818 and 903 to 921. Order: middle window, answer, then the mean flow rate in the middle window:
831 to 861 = 2.7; 1.53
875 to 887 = 0.2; 1.68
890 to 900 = -0.2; 1.75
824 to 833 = -1.4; 1.93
